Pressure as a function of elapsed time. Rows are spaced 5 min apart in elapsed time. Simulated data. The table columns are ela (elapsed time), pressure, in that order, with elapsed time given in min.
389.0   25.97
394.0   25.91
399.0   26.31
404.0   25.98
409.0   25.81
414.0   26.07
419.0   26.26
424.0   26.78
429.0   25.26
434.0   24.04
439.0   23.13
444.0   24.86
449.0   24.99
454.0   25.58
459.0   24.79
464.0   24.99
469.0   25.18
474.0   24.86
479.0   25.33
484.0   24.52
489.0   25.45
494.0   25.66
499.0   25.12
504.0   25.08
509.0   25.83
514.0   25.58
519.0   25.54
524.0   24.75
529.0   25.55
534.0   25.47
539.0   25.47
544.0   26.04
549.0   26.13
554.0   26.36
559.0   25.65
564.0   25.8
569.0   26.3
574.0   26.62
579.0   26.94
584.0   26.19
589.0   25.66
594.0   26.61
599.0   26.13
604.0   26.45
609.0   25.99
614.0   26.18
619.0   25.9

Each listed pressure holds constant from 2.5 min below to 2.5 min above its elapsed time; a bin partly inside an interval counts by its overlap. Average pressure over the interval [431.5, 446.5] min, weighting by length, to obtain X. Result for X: 24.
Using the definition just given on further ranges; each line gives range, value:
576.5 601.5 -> 26.3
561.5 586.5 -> 26.4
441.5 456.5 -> 25.1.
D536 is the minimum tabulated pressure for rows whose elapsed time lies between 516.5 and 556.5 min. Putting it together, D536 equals 24.75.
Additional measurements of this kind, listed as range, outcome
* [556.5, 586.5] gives 25.65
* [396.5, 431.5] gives 25.26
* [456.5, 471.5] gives 24.79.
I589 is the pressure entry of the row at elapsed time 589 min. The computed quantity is 25.66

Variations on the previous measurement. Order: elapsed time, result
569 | 26.3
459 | 24.79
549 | 26.13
